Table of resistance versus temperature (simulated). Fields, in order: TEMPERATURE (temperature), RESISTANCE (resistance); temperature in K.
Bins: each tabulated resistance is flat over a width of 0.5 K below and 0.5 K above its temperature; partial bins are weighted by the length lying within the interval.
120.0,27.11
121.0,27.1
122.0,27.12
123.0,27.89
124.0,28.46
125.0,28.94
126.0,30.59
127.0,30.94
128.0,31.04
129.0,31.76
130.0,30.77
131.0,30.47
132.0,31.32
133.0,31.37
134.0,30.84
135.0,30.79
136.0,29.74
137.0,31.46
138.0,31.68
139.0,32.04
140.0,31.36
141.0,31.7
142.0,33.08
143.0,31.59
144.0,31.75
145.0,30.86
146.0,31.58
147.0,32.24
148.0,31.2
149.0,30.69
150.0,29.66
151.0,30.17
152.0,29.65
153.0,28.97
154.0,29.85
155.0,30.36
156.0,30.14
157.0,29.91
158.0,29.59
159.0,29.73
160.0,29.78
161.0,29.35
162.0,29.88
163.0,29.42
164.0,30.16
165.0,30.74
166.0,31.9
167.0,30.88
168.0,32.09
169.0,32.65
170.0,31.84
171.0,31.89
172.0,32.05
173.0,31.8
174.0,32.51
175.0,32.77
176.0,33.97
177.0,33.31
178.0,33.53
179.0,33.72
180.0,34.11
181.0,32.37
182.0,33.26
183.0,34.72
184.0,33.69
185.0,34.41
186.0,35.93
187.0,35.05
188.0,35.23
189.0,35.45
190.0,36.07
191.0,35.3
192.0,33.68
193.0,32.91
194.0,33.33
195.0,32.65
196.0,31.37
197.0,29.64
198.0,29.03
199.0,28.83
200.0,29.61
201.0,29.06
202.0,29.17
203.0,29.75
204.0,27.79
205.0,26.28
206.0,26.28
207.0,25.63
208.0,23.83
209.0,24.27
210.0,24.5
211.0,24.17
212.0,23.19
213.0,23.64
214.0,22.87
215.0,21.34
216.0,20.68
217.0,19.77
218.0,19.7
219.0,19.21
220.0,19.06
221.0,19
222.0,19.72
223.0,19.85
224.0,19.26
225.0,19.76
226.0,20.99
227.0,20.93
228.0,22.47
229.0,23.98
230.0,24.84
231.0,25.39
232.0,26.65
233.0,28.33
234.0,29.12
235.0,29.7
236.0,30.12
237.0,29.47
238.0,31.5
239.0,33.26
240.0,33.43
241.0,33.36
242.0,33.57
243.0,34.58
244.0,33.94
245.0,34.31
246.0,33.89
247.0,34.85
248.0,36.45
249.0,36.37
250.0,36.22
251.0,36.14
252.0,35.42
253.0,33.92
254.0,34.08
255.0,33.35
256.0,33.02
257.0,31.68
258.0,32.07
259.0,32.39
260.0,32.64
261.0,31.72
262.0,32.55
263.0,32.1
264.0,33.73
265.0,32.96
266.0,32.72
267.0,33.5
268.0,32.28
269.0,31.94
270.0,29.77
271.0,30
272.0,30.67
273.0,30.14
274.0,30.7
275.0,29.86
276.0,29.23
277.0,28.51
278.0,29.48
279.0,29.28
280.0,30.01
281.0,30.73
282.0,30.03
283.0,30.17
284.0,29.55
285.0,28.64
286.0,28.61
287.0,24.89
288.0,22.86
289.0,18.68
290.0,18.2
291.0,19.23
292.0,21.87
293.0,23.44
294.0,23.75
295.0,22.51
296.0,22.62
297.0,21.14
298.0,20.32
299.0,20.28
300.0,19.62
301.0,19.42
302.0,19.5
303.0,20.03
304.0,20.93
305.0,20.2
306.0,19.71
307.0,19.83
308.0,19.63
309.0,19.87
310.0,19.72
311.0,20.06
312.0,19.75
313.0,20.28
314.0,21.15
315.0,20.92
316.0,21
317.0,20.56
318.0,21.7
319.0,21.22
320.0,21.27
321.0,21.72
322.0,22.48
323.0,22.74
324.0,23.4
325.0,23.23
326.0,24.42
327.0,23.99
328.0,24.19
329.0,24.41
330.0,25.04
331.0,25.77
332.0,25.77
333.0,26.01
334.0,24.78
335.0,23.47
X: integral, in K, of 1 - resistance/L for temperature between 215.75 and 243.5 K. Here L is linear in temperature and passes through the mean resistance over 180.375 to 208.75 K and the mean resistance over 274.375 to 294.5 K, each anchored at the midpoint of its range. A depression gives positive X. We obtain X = 3.8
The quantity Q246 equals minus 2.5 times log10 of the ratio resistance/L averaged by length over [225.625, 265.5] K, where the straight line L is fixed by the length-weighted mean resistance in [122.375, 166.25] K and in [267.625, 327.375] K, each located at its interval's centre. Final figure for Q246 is -0.20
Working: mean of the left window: 30.6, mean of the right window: 23.9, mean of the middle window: 31.4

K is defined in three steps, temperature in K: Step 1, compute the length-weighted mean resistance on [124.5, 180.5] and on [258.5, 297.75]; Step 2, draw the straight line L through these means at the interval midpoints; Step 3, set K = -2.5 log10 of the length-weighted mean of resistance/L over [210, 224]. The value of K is 0.38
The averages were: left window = 31.2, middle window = 21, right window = 28.2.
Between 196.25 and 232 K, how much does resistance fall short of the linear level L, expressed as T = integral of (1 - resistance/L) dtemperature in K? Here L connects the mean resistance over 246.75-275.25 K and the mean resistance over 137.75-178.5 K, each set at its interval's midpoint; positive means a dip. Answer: 9.1 K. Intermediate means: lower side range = 31.2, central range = 23.9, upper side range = 32.9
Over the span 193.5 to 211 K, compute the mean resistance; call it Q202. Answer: 28.2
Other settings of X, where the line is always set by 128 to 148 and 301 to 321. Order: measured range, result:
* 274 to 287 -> -4.1 K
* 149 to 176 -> -0.9 K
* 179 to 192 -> -2.8 K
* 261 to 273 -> -4.5 K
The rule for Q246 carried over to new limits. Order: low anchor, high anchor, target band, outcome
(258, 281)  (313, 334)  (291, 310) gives 0.267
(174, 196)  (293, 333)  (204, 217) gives 0.303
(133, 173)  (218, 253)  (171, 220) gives 0.004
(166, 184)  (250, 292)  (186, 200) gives -0.021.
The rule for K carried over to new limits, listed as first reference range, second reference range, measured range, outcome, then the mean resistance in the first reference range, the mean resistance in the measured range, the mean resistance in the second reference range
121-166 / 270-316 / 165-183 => -0.12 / 30.4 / 32.6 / 23.9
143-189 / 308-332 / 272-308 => -0.01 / 31.8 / 24.4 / 22.1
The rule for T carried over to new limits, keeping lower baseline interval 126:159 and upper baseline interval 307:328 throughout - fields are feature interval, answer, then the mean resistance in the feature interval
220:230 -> 2.1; 20.8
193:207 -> -0.8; 29.4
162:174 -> -0.8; 31.4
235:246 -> -3.0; 32.7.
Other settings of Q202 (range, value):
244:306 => 28.6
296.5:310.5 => 20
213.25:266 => 28.8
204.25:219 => 23.2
